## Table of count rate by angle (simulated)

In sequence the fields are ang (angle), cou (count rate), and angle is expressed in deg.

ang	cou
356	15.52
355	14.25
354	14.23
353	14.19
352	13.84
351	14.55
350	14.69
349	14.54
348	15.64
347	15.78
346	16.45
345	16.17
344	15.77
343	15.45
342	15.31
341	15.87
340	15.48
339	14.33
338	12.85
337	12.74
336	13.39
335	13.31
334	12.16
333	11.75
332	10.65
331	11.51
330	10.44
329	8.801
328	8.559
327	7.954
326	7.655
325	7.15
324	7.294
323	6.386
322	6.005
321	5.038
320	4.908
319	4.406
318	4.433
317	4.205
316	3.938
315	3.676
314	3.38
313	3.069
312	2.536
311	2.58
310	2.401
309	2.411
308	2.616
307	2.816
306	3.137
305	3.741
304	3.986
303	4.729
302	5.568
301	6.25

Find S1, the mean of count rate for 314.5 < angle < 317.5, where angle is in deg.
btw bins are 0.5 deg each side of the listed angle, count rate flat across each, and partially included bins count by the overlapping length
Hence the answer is 3.94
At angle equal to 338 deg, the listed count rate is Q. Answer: 12.85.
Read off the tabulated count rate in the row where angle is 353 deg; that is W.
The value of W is 14.19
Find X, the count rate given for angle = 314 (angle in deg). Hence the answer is 3.38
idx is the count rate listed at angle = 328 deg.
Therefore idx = 8.559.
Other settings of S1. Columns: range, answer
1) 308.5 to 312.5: 2.48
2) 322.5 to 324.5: 6.84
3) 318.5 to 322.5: 5.09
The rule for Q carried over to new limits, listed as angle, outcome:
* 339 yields 14.33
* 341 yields 15.87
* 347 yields 15.78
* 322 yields 6.005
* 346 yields 16.45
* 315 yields 3.676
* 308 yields 2.616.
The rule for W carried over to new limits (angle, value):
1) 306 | 3.137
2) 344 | 15.77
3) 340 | 15.48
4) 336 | 13.39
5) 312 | 2.536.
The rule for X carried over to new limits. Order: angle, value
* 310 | 2.401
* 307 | 2.816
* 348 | 15.64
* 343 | 15.45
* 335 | 13.31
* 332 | 10.65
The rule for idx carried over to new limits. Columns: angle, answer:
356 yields 15.52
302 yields 5.568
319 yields 4.406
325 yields 7.15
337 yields 12.74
